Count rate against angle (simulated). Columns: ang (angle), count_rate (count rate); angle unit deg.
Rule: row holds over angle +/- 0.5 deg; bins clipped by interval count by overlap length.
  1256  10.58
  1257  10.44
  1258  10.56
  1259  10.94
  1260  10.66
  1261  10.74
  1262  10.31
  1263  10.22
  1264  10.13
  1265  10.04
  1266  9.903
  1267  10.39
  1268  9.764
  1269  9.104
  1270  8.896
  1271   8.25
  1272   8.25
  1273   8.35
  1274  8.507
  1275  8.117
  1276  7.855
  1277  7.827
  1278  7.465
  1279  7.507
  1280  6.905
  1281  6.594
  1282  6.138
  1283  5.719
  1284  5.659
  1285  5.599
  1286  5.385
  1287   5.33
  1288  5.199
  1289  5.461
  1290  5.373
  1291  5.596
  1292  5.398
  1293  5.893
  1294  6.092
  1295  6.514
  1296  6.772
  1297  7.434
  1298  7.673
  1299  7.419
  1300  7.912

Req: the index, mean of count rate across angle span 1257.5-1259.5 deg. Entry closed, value 10.8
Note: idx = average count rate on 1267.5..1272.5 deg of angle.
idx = 8.85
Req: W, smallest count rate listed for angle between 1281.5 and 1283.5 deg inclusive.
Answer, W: 5.719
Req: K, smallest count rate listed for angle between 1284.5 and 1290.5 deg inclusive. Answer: 5.199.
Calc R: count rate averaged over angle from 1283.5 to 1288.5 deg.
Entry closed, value 5.43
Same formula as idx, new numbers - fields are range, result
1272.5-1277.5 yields 8.13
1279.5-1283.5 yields 6.34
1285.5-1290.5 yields 5.35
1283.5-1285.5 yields 5.63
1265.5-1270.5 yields 9.61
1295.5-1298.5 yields 7.29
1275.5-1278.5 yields 7.72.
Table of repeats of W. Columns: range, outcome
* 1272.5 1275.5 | 8.117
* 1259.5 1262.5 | 10.31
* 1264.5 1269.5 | 9.104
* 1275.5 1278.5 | 7.465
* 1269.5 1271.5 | 8.25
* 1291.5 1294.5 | 5.398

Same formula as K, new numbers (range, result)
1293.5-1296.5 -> 6.092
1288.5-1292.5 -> 5.373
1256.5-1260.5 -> 10.44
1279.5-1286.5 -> 5.385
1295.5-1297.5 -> 6.772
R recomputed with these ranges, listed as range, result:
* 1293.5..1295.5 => 6.3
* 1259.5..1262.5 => 10.6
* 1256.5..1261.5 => 10.7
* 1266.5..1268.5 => 10.1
